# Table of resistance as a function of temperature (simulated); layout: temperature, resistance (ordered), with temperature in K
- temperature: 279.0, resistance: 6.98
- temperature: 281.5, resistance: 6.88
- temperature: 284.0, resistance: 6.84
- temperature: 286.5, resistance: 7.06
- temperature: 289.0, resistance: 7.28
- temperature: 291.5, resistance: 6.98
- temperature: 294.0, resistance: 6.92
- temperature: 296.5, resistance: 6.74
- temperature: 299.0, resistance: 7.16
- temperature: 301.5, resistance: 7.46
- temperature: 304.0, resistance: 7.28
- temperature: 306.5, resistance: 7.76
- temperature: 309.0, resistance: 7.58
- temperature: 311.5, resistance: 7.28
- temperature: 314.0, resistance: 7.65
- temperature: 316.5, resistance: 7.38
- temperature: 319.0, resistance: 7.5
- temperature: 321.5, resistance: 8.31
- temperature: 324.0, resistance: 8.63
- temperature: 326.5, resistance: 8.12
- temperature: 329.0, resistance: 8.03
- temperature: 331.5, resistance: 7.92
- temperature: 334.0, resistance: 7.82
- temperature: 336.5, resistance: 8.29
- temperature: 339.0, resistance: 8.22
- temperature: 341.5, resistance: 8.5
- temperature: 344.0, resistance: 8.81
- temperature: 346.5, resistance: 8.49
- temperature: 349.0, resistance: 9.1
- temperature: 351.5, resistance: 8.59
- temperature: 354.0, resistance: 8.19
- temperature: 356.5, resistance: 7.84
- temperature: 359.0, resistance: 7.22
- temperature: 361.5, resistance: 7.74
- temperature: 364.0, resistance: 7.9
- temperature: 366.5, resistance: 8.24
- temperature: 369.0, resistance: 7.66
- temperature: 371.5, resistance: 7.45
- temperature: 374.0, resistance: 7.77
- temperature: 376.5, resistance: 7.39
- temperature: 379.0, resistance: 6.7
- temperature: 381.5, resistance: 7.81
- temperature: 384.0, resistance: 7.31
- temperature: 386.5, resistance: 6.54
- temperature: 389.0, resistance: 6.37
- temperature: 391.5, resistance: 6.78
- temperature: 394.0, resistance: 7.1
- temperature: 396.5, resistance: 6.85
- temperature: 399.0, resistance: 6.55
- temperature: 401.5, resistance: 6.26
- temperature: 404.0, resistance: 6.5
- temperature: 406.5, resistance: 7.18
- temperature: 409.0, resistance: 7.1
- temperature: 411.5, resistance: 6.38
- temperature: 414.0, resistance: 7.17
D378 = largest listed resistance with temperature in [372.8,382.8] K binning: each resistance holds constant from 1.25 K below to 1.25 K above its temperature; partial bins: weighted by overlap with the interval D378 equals 7.81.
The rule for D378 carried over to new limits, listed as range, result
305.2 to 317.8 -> 7.76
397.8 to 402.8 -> 6.55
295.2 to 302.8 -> 7.46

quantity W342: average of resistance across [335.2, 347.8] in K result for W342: 8.46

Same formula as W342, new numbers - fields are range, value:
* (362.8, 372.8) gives 7.81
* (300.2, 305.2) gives 7.37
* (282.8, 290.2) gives 7.06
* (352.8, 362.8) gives 7.75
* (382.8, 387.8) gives 6.92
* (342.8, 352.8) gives 8.74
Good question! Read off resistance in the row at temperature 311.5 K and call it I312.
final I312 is 7.28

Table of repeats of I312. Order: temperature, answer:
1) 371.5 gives 7.45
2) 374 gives 7.77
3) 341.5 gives 8.5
